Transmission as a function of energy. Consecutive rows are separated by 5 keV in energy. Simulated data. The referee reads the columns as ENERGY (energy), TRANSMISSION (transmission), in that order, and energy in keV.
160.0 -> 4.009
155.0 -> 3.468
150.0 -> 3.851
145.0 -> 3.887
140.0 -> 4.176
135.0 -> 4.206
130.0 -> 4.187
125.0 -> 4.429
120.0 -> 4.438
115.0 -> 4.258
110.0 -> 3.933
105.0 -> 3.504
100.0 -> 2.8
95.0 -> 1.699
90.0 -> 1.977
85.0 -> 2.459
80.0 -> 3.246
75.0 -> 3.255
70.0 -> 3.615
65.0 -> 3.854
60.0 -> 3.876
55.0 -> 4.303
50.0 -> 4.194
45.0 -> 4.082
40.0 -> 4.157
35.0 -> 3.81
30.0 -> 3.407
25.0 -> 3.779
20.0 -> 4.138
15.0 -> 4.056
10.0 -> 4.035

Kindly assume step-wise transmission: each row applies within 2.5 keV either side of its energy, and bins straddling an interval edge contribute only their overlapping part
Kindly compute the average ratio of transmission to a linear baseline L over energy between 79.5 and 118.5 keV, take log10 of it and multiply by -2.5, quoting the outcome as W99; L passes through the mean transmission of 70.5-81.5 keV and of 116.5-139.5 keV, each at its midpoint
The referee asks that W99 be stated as 0.249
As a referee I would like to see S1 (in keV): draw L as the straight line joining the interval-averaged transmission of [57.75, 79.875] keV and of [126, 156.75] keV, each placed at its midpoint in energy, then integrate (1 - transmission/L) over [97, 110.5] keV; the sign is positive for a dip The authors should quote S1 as 1.87 keV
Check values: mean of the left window 3.6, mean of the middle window 3.27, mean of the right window 4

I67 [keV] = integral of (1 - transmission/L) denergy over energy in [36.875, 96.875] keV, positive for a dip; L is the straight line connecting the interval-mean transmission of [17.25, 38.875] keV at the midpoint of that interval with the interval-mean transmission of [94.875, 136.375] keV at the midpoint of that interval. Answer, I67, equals 6.3 keV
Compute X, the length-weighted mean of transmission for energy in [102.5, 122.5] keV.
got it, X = 4.03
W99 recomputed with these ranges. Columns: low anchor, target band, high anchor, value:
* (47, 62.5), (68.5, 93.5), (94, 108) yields 0.20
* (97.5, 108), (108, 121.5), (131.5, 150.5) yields -0.21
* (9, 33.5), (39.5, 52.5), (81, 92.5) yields -0.25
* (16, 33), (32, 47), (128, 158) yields -0.05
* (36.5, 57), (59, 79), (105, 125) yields 0.16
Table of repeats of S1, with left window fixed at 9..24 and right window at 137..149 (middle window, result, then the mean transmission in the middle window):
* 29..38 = 0.8 keV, 3.67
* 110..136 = -1.6 keV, 4.27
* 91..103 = 5.2 keV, 2.27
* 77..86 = 2.4 keV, 2.94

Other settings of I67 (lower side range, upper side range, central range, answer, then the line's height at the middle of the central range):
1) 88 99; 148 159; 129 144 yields -4.5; 3.21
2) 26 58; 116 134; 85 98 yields 6.8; 4.19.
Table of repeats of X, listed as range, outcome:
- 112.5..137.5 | 4.3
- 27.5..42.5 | 3.79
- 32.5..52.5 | 4.06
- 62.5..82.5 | 3.49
